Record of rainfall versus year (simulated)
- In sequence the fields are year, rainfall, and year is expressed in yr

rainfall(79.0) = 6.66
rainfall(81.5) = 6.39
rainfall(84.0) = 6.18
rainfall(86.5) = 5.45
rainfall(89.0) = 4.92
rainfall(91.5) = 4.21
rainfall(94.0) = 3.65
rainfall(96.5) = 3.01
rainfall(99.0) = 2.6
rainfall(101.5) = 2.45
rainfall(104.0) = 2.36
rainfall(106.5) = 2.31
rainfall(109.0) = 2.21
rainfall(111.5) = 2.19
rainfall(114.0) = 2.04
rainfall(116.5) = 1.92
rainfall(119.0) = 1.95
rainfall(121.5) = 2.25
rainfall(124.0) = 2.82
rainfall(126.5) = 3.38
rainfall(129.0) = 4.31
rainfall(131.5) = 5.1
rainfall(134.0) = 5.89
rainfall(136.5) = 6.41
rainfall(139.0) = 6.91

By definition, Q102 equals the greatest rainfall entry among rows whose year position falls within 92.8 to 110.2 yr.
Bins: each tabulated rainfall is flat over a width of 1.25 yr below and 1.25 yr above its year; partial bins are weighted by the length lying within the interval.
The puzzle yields 3.65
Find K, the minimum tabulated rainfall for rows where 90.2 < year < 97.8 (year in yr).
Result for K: 3.01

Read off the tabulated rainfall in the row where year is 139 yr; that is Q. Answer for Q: 6.91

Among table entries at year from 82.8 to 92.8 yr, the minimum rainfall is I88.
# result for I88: 4.21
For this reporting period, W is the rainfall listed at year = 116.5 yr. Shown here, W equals 1.92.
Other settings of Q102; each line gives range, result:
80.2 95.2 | 6.39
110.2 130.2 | 4.31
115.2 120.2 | 1.95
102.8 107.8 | 2.36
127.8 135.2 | 5.89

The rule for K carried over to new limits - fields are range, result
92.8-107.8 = 2.31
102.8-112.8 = 2.19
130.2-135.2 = 5.1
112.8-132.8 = 1.92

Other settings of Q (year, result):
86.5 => 5.45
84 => 6.18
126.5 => 3.38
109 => 2.21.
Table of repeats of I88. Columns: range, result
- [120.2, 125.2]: 2.25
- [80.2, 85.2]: 6.18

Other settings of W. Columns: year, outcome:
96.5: 3.01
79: 6.66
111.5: 2.19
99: 2.6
